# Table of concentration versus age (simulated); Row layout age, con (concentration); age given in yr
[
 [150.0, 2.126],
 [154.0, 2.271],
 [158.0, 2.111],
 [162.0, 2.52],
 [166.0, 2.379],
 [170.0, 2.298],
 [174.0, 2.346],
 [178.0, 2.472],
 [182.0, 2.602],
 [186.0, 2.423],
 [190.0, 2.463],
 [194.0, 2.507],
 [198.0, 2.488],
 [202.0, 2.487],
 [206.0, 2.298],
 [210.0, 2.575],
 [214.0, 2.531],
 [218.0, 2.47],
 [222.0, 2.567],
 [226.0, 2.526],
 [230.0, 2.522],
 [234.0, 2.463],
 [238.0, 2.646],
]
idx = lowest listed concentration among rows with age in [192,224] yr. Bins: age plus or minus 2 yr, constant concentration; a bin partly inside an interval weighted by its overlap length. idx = 2.298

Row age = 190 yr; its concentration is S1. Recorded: 2.463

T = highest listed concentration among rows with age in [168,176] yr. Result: 2.346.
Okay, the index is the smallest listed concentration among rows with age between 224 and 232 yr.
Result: 2.522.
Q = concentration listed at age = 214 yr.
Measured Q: 2.531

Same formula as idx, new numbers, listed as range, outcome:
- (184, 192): 2.423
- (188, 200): 2.463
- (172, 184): 2.346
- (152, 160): 2.111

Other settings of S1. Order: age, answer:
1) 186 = 2.423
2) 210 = 2.575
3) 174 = 2.346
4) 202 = 2.487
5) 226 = 2.526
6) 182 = 2.602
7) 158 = 2.111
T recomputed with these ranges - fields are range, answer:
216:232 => 2.567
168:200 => 2.602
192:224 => 2.575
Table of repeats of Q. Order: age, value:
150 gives 2.126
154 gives 2.271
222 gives 2.567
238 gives 2.646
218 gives 2.47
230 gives 2.522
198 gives 2.488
